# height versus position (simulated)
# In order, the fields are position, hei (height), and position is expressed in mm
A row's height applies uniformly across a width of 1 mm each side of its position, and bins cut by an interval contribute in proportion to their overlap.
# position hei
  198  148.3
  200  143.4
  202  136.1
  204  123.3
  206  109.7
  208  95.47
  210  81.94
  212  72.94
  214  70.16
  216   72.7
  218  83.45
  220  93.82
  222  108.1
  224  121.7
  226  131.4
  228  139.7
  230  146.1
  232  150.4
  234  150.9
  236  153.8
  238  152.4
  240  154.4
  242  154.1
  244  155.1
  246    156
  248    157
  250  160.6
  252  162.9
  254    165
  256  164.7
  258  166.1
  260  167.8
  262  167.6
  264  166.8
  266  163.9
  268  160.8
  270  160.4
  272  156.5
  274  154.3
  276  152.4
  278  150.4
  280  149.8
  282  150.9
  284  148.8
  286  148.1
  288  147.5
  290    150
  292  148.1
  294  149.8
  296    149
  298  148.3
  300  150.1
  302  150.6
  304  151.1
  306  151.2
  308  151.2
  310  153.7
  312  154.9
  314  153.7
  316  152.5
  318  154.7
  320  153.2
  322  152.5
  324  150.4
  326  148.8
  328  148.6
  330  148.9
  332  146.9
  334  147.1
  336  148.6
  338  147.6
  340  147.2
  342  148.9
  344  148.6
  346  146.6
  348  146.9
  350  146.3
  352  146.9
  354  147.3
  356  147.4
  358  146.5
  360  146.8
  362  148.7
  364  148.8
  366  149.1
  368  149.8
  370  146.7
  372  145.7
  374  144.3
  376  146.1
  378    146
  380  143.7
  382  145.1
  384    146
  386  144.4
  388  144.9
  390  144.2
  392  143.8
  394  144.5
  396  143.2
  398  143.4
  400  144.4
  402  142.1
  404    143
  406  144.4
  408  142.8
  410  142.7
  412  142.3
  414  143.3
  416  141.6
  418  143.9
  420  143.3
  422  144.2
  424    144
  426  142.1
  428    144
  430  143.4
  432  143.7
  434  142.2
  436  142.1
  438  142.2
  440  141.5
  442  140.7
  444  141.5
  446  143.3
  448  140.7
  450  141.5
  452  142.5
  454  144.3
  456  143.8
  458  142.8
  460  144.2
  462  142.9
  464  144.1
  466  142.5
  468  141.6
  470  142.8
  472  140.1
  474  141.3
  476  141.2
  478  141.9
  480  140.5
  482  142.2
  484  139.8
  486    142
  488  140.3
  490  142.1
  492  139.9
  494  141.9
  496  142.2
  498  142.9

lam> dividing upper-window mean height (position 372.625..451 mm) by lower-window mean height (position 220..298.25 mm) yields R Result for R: 0.95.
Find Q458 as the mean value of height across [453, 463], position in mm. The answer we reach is 144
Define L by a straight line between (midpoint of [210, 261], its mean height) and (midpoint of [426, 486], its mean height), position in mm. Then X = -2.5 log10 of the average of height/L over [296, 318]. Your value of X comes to -0.11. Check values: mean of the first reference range 135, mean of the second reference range 142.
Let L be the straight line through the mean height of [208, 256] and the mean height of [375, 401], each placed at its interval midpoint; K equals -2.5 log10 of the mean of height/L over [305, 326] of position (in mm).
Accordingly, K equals -0.110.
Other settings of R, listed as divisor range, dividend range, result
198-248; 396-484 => 1.15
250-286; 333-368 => 0.93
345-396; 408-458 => 0.98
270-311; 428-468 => 0.95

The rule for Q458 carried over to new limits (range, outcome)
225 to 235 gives 144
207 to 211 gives 88.7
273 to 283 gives 152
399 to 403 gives 143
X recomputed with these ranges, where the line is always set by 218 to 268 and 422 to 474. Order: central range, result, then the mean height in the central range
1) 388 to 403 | 0.00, 144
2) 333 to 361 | -0.01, 147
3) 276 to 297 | -0.01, 149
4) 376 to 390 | 0.00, 145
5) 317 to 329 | -0.03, 151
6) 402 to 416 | 0.01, 143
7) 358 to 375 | -0.02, 147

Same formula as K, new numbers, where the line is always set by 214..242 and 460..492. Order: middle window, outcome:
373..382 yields -0.07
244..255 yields -0.24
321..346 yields -0.12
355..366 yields -0.10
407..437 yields -0.04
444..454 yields -0.02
